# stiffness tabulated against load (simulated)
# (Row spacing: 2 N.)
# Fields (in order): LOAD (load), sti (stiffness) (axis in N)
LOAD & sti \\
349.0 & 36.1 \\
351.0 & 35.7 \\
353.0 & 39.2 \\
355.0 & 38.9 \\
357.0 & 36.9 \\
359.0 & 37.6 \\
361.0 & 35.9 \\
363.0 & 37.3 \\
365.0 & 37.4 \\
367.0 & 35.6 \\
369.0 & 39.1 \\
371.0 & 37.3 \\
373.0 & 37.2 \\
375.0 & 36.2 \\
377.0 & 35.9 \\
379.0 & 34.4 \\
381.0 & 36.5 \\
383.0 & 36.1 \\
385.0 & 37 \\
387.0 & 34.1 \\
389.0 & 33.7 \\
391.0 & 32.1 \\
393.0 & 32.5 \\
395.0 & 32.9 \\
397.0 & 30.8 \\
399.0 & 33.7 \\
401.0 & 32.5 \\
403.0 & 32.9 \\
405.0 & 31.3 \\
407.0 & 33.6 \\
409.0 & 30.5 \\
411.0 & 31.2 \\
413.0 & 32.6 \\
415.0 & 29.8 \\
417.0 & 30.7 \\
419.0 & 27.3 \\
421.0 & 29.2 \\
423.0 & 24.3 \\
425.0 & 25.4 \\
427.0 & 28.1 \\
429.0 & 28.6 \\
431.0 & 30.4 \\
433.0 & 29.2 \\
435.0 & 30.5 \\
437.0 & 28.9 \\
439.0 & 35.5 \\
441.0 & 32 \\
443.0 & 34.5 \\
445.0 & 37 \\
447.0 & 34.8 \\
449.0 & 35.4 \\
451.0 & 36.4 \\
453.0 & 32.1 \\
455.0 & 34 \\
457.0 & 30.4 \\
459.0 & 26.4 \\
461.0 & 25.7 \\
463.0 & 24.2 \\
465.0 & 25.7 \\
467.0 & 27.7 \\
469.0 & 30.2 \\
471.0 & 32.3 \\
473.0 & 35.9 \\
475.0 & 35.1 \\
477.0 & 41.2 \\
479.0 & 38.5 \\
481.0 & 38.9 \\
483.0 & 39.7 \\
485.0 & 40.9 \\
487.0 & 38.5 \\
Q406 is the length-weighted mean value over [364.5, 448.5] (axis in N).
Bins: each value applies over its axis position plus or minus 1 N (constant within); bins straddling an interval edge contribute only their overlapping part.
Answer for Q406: 32.7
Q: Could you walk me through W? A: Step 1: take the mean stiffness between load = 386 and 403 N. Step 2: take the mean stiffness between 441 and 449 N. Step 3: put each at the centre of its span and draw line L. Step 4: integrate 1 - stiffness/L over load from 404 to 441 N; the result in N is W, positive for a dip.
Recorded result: 4.5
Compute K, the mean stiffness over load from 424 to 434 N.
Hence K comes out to 28.3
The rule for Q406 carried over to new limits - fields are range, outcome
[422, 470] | 30.3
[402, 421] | 31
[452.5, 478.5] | 31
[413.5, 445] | 29.9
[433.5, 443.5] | 32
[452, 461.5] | 29.9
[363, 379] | 36.8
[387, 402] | 32.7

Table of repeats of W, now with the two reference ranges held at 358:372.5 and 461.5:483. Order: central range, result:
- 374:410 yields 2.5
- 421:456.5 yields 2.9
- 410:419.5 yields 1.3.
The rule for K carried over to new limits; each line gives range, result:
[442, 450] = 35.4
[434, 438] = 29.7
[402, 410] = 32.1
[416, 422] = 29.1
